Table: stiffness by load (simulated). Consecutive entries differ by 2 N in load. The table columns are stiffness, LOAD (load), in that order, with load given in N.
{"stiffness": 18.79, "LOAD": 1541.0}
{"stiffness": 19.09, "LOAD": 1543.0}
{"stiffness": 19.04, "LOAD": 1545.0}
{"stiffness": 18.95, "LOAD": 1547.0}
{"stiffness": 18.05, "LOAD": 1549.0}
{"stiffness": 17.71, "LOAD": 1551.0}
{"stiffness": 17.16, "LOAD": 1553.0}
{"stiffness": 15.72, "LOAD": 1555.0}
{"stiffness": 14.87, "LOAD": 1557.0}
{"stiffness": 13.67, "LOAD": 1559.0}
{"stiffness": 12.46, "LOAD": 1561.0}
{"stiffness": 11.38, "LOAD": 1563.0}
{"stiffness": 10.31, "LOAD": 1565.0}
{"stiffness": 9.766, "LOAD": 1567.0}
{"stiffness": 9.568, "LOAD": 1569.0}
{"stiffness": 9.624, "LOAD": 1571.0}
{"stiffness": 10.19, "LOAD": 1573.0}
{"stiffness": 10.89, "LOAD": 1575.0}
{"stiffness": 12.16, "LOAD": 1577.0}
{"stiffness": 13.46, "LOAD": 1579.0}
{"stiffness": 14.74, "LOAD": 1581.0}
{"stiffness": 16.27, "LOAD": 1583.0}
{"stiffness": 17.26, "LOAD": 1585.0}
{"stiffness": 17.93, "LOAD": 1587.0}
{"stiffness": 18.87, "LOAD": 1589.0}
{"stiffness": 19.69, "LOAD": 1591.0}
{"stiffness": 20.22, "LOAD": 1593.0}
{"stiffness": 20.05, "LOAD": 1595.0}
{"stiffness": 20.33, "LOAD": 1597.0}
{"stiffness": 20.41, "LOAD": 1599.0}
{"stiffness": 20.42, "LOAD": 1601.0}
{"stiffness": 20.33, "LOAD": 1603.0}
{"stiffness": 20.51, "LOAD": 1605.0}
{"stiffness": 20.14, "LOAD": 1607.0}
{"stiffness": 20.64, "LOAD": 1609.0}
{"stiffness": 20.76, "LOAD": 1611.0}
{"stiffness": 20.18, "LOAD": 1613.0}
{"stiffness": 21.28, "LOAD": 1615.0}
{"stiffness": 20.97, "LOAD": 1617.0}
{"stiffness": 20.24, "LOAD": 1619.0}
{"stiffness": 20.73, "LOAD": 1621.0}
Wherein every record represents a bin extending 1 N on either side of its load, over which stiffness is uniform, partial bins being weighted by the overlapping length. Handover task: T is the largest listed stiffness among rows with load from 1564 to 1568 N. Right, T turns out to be 10.31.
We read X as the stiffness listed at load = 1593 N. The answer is 20.22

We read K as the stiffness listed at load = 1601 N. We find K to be 20.42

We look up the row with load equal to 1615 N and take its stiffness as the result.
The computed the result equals 21.28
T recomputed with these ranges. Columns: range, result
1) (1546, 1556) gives 18.95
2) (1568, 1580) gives 13.46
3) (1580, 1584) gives 16.27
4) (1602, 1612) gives 20.76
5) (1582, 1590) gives 18.87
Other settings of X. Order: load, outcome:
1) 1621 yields 20.73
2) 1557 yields 14.87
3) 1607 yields 20.14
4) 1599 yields 20.41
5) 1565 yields 10.31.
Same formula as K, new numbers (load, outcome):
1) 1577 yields 12.16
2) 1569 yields 9.568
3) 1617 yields 20.97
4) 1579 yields 13.46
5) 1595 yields 20.05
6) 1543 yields 19.09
